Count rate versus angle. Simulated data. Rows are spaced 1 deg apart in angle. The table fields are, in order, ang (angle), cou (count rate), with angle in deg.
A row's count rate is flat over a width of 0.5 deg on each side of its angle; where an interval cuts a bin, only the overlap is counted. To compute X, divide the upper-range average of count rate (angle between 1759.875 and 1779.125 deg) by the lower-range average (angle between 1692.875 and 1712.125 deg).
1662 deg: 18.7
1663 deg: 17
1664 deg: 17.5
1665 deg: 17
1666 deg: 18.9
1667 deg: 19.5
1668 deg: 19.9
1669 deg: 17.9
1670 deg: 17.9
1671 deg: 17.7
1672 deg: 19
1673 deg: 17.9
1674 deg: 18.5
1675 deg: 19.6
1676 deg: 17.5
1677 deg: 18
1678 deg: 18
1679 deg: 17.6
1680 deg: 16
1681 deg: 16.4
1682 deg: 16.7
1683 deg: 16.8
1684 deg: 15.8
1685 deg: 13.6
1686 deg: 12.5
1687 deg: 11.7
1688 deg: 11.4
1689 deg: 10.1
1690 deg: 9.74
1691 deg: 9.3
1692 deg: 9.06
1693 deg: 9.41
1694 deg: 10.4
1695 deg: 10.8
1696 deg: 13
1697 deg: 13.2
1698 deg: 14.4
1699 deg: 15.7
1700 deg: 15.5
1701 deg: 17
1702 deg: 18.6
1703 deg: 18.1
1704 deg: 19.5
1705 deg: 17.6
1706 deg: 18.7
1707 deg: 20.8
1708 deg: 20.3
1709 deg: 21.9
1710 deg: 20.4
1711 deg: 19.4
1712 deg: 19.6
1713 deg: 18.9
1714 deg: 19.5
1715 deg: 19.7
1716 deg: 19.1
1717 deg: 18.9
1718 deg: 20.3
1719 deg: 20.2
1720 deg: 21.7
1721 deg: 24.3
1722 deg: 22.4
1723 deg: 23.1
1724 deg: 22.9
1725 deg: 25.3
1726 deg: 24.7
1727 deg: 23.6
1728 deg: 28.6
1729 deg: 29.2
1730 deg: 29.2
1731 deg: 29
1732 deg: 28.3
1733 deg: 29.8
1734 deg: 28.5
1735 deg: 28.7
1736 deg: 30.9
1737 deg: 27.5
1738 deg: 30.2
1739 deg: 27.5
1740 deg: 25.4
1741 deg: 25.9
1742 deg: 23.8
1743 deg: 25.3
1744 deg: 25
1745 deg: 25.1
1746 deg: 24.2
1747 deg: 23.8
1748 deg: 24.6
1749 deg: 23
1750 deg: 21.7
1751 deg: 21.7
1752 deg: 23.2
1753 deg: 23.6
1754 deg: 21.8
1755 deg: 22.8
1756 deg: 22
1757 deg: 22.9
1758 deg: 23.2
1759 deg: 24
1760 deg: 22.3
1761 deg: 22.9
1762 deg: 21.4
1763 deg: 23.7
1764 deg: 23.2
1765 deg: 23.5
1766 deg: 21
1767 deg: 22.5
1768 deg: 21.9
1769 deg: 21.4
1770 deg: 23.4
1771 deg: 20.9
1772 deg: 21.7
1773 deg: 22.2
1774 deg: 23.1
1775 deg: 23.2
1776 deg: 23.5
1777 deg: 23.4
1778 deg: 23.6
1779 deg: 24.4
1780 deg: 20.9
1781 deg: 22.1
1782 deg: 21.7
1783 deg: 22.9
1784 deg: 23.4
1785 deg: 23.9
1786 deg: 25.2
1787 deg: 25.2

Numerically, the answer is 1.3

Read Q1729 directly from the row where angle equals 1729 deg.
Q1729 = 29.2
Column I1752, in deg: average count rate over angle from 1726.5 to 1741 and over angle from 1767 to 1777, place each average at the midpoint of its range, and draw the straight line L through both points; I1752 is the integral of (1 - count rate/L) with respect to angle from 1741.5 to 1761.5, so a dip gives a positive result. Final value 1.7 deg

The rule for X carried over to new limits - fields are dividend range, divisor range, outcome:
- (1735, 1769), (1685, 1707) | 1.74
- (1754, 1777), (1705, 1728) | 1.06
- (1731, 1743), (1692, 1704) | 1.96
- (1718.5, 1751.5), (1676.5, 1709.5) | 1.70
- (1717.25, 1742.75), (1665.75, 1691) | 1.60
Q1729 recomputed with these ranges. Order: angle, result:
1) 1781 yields 22.1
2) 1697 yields 13.2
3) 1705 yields 17.6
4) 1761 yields 22.9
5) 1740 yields 25.4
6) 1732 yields 28.3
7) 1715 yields 19.7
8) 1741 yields 25.9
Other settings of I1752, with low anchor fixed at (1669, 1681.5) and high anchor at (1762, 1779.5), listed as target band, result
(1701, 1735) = -4.1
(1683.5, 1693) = 3.7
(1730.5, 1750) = -5.0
